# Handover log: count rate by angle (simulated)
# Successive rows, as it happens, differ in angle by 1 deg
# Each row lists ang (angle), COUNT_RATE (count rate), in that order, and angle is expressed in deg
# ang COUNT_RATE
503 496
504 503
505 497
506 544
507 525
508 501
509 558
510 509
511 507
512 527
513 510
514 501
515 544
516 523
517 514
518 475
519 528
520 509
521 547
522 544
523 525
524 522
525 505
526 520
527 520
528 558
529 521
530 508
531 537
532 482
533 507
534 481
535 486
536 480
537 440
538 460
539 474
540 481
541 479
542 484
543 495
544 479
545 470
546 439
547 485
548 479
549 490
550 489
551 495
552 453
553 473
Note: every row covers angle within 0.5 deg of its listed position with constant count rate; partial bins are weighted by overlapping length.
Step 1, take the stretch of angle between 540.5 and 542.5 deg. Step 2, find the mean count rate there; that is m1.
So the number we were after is 482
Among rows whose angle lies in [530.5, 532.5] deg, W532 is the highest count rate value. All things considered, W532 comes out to 537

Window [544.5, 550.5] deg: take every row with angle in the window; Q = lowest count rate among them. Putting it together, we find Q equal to 439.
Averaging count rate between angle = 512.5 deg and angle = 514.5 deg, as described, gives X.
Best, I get 506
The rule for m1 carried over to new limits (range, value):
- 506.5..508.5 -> 513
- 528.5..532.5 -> 512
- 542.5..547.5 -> 474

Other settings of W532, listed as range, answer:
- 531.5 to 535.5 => 507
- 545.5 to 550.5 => 490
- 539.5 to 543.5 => 495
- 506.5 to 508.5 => 525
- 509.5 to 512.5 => 527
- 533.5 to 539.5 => 486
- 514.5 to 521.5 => 547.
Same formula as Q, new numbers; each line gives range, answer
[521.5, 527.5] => 505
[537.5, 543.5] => 460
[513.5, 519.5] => 475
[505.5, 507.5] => 525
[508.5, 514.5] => 501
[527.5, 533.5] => 482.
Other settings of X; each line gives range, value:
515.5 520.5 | 510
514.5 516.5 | 534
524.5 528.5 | 526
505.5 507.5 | 534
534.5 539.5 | 468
